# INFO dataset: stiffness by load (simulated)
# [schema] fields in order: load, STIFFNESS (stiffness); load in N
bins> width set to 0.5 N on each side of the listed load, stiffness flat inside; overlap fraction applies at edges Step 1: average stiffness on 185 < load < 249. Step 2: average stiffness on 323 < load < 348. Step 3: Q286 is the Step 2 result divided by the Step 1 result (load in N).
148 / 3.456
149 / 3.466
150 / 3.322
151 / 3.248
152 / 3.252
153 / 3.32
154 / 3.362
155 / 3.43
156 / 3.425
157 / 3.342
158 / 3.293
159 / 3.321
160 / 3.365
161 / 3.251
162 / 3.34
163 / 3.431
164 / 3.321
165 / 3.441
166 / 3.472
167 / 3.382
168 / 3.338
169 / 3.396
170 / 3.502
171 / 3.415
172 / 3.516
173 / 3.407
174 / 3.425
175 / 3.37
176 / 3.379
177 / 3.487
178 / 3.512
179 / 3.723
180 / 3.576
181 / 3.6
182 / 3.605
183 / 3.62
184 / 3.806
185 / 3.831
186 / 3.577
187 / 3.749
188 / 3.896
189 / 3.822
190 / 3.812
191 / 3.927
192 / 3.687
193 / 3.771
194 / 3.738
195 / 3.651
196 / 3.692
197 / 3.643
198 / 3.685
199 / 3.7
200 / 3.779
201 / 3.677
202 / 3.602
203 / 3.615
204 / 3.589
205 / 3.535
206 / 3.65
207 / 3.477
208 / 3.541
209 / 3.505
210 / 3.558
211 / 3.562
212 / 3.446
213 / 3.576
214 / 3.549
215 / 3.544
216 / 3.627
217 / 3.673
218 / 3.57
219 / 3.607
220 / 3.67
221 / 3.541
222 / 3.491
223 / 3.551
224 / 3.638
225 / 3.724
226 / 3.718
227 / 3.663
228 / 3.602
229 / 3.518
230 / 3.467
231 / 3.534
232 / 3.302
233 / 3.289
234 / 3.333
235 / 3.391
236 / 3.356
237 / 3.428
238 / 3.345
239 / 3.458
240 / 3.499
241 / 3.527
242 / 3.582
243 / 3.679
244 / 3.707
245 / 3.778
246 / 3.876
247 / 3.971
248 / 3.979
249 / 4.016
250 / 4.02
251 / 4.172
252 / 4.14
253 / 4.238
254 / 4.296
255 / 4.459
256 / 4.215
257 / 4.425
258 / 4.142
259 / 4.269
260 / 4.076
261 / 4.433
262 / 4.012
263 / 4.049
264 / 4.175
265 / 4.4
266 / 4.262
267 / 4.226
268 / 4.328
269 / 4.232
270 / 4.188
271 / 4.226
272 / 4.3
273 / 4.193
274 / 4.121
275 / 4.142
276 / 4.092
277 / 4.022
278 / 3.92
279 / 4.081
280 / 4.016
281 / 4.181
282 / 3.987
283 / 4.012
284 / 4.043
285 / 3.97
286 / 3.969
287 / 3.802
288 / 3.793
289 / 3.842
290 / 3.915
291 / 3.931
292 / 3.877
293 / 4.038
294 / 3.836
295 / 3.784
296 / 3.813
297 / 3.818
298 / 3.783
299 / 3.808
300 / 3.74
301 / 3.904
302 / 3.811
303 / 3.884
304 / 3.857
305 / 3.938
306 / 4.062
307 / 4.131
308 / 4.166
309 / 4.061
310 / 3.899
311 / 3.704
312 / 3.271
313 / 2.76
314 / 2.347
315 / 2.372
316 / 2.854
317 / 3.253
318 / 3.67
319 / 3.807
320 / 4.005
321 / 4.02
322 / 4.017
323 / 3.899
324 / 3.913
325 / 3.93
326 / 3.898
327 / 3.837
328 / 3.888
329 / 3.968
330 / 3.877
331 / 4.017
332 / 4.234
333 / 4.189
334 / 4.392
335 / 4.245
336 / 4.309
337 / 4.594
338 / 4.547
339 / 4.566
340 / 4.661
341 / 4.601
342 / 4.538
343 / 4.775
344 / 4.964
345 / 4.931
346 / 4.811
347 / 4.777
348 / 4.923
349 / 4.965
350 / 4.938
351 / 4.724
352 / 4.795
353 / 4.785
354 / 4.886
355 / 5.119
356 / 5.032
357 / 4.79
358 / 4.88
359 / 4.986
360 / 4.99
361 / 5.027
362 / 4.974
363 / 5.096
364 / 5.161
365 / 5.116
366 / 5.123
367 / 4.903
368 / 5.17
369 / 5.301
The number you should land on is 1.2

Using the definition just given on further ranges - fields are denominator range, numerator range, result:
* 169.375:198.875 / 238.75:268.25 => 1.11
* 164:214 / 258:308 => 1.12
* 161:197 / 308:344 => 1.10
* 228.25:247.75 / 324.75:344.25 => 1.22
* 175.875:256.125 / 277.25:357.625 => 1.11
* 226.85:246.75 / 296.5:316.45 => 1.03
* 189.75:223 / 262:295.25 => 1.12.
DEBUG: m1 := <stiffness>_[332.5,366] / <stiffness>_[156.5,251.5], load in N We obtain 1.3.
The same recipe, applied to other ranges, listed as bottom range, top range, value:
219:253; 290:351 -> 1.11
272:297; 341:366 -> 1.24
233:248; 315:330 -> 1.05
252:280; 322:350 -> 1.04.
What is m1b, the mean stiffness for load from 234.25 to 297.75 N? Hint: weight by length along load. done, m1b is 3.98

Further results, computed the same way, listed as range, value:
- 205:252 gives 3.61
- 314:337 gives 3.83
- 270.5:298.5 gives 3.98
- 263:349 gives 4.03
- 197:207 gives 3.64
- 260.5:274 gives 4.23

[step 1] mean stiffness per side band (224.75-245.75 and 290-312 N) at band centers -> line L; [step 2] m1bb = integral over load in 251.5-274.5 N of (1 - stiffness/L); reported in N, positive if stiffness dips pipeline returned -3.52 N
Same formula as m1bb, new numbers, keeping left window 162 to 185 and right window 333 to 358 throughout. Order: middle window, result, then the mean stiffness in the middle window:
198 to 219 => 0.8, 3.59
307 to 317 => 2.6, 3.31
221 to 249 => 2.5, 3.58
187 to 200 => -0.4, 3.75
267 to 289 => 0.9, 4.08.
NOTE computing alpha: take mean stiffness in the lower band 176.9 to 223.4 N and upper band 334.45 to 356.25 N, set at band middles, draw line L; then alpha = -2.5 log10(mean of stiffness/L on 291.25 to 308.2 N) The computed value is 0.13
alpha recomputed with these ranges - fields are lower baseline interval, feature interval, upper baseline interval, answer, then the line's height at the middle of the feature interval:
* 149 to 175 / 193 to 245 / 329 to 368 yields 0.064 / 3.79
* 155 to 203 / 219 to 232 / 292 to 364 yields 0.052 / 3.76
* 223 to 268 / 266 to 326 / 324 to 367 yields 0.101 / 4.25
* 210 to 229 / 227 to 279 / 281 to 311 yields -0.054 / 3.73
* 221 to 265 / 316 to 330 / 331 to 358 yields 0.178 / 4.5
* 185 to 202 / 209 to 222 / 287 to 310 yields 0.059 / 3.77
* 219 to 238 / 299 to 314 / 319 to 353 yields 0.108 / 4.14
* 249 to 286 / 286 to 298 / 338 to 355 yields 0.132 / 4.36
